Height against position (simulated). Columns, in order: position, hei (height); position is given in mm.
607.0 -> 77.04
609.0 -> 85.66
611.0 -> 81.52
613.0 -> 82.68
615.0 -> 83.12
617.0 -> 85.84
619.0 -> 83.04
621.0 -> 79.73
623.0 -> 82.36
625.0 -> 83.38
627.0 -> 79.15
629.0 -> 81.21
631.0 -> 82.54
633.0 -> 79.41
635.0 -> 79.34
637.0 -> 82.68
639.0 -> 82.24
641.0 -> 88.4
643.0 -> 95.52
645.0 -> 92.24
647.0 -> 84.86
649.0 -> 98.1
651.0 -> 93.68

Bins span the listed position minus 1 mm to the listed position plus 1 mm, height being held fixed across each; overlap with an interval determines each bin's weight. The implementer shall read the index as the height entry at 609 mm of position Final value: 85.66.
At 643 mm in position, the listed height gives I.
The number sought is 95.52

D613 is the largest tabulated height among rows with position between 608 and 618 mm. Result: 85.84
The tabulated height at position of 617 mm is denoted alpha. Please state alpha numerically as 85.84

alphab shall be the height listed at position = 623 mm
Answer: 82.36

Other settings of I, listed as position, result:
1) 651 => 93.68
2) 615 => 83.12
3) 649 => 98.1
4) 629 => 81.21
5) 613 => 82.68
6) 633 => 79.41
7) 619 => 83.04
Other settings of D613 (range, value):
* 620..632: 83.38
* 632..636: 79.41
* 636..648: 95.52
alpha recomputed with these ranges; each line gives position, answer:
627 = 79.15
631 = 82.54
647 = 84.86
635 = 79.34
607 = 77.04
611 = 81.52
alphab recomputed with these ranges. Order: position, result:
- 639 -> 82.24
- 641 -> 88.4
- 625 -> 83.38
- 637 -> 82.68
